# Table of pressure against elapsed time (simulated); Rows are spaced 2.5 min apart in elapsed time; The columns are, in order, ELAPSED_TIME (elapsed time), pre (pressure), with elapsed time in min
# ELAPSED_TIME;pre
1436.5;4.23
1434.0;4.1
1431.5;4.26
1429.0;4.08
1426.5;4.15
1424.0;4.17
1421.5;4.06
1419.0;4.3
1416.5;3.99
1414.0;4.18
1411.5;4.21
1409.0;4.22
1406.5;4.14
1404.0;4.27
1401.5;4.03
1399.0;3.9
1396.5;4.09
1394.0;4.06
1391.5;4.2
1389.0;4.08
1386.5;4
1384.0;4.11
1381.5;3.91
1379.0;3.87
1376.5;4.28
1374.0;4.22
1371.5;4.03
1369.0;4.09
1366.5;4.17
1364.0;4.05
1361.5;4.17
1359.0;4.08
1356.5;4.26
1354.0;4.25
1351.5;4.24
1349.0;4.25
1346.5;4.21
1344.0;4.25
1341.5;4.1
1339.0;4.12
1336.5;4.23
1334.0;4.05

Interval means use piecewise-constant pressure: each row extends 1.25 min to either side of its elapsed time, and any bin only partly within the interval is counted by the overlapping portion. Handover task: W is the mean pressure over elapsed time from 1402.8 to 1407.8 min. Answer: 4.2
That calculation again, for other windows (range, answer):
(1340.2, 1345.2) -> 4.17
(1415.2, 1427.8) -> 4.13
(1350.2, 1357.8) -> 4.25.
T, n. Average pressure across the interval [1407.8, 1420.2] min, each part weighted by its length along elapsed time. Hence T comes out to 4.18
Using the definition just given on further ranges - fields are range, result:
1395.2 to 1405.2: 4.07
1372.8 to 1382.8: 4.07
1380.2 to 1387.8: 4.01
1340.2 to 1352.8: 4.21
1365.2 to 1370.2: 4.13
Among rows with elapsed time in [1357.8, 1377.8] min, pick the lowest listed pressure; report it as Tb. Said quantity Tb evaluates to 4.03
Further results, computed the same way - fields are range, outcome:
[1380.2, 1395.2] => 3.91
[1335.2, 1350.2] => 4.1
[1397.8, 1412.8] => 3.9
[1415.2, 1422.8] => 3.99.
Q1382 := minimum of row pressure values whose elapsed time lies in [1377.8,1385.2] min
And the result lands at 3.87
